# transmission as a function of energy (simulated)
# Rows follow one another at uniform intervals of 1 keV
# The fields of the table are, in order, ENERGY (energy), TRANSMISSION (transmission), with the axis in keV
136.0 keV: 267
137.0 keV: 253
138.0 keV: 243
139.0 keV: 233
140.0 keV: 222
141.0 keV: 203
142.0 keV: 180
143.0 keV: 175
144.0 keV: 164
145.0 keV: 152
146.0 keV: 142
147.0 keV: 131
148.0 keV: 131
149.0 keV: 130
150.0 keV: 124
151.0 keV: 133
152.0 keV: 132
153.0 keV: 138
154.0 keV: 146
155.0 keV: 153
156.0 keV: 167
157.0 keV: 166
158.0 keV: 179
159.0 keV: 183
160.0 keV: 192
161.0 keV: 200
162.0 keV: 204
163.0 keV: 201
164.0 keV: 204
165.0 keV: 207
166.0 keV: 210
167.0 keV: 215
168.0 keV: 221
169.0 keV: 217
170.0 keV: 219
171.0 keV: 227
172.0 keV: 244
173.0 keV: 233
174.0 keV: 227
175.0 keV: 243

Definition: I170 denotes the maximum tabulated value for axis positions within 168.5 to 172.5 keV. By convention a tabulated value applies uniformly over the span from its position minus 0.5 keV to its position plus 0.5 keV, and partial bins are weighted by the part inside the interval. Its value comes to 244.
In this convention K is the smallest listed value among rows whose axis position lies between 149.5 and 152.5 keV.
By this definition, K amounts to 124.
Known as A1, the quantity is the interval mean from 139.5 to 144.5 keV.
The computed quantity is 189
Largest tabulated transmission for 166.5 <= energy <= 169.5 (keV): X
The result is 221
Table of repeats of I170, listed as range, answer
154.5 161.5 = 200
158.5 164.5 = 204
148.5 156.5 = 167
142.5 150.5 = 175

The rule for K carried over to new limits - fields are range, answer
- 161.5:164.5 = 201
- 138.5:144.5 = 164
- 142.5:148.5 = 131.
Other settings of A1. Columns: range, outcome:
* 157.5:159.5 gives 181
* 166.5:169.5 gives 218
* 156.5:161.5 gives 184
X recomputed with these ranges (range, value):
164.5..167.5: 215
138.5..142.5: 233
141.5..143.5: 180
